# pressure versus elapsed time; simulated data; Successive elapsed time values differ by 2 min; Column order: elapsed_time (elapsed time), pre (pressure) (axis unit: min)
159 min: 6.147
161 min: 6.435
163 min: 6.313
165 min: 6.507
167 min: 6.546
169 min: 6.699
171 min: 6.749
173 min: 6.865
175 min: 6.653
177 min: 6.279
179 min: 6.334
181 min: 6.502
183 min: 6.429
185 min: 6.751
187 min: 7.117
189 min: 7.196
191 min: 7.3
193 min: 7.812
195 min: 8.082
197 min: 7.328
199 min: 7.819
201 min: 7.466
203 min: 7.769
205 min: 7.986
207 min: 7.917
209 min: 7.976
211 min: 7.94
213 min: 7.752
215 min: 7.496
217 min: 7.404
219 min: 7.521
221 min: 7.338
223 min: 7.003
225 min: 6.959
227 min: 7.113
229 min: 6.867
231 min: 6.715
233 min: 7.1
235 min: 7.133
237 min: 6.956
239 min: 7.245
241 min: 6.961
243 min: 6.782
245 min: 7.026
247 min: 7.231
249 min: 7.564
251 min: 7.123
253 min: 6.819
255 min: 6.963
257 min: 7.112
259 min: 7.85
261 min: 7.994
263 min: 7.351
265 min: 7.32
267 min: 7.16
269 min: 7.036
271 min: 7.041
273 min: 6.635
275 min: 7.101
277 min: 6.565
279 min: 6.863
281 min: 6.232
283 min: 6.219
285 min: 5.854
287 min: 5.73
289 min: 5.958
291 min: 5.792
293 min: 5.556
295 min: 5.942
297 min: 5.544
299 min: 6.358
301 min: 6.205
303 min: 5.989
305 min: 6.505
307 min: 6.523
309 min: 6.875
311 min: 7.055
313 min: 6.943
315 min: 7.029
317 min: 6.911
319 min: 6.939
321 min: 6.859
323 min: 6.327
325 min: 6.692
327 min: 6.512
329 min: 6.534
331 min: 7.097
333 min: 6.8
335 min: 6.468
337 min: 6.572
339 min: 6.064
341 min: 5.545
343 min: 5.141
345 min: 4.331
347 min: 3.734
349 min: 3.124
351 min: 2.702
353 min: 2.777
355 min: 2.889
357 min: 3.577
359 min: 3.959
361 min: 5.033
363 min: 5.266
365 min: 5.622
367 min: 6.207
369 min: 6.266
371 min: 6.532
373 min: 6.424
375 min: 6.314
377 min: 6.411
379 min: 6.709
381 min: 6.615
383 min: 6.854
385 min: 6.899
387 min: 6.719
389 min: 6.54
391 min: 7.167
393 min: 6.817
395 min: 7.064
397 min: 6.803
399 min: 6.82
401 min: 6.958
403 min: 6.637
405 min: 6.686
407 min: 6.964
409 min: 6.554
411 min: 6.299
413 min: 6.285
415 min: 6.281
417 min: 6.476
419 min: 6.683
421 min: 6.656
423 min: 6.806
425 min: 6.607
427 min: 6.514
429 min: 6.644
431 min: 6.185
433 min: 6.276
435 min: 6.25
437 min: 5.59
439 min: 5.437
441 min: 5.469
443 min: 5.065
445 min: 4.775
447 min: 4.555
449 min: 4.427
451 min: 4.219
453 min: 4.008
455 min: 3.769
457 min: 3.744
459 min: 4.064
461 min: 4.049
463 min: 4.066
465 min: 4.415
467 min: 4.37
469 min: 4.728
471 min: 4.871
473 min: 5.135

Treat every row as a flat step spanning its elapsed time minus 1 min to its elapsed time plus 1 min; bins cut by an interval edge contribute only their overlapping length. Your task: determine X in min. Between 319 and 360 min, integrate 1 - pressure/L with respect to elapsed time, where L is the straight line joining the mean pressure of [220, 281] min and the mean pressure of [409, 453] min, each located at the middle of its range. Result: 8.0 min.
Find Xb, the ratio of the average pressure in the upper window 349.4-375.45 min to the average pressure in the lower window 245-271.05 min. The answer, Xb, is 0.7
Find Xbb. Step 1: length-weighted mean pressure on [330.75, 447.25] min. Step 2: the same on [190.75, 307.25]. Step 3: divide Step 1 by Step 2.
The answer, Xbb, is 0.84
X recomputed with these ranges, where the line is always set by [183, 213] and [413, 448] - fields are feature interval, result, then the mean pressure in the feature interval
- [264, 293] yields 2.21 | 6.5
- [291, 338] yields 1.90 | 6.52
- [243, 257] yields 0.25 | 7.1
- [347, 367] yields 7.72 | 3.99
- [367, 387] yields -0.54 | 6.55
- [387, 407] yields -1.88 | 6.83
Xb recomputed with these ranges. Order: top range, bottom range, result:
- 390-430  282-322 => 1.05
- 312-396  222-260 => 0.83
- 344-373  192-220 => 0.58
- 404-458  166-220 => 0.79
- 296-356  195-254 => 0.80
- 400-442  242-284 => 0.91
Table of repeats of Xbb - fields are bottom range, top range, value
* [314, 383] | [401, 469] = 0.98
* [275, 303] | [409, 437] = 1.05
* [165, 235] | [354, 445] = 0.86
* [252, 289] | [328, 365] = 0.71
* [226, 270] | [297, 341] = 0.92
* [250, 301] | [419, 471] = 0.78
